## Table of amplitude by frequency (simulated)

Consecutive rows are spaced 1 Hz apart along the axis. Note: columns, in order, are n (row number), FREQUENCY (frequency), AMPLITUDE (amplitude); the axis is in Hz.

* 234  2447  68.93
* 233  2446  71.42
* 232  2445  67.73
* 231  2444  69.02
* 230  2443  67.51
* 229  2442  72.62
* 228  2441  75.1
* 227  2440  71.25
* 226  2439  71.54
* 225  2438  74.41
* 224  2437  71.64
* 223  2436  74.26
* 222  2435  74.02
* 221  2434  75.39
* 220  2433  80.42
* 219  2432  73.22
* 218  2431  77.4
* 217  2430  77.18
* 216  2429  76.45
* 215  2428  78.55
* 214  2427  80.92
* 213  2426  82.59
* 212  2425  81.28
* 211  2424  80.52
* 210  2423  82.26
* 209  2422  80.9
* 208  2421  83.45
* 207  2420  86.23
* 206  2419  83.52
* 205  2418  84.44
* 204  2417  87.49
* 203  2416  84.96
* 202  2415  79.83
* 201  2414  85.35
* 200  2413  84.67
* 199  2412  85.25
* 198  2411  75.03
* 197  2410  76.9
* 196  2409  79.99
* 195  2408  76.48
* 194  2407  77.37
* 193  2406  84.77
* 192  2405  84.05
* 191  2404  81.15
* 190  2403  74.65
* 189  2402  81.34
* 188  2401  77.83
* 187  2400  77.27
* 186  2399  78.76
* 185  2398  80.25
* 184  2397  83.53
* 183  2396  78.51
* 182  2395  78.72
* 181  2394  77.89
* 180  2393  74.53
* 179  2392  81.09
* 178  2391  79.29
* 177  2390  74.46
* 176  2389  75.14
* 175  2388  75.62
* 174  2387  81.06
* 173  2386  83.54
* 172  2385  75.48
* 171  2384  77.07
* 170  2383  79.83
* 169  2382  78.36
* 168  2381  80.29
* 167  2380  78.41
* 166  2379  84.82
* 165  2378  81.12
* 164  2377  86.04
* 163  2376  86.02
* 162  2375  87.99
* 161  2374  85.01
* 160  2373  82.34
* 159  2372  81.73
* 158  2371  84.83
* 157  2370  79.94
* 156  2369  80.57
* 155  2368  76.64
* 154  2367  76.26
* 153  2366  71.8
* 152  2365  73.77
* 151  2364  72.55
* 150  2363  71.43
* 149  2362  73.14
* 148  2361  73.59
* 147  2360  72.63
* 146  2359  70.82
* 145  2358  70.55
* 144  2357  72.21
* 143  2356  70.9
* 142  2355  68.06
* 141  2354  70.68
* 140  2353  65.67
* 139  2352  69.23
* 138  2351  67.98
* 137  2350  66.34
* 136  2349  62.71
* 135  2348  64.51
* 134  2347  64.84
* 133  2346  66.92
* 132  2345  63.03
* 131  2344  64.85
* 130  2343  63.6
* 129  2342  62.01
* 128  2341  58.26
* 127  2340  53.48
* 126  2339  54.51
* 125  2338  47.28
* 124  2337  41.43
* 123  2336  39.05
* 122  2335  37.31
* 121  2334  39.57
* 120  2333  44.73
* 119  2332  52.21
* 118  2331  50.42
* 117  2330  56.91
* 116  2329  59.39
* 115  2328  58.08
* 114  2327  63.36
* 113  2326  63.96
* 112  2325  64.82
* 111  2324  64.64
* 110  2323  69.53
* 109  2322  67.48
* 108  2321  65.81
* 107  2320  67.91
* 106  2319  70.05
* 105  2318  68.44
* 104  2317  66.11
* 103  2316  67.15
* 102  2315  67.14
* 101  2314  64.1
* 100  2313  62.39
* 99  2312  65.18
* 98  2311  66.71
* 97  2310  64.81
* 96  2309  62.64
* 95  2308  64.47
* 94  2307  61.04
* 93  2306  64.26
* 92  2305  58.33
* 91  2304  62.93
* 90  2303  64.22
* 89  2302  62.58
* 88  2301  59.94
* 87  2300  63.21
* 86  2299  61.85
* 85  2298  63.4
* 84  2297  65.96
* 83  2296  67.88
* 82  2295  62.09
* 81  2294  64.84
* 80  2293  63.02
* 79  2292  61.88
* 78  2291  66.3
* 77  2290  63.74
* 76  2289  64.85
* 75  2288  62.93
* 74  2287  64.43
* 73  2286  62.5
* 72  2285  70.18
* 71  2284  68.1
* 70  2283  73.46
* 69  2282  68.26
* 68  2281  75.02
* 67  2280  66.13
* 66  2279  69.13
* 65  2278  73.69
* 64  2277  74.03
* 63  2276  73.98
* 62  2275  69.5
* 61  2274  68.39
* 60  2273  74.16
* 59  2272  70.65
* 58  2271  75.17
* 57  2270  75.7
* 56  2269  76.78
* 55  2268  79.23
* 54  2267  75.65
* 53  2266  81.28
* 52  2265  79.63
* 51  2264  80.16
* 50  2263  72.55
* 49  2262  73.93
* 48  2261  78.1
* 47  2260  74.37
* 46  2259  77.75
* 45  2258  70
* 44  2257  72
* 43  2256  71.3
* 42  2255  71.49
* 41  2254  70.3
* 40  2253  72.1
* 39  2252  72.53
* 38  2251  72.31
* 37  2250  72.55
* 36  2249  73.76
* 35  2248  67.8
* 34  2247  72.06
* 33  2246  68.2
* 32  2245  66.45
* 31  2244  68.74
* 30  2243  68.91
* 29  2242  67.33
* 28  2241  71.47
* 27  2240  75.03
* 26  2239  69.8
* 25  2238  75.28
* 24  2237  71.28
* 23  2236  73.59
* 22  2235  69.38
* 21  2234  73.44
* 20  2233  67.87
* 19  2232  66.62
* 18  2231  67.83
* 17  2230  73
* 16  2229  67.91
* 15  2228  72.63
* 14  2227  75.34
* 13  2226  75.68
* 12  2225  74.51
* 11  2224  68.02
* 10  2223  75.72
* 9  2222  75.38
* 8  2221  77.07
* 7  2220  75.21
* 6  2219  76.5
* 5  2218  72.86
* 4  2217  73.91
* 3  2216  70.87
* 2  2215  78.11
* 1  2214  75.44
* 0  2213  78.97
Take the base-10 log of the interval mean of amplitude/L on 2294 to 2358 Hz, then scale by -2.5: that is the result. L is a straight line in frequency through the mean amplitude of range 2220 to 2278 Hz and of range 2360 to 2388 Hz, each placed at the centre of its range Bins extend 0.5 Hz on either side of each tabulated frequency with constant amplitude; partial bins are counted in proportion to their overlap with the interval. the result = 0.23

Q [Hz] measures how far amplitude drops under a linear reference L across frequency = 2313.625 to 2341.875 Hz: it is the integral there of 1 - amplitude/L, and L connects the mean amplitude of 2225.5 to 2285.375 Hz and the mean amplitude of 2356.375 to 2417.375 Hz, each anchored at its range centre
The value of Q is 6.7 Hz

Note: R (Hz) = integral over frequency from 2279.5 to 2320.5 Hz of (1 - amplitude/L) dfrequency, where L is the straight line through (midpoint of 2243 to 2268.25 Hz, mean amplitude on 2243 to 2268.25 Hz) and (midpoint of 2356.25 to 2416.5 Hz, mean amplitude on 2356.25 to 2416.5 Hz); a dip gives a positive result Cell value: 5.5 Hz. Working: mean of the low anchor 73.2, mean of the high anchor 78.9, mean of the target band 65.1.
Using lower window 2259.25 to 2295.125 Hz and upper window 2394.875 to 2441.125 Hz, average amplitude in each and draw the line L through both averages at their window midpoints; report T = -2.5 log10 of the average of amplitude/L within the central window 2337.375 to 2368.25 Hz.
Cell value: 0.13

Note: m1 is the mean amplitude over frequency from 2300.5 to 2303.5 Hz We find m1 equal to 62.2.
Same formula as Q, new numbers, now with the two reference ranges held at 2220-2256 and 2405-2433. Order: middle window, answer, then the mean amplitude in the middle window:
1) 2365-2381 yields -0.5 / 81.3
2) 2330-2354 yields 6.3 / 56.8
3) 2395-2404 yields 0.1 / 79.1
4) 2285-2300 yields 2.1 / 64.2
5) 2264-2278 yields -0.3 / 75.1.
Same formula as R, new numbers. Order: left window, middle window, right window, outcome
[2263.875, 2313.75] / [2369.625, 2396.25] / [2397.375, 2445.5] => -1.76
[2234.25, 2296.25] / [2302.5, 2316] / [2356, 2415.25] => 1.83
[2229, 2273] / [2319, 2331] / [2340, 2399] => 1.68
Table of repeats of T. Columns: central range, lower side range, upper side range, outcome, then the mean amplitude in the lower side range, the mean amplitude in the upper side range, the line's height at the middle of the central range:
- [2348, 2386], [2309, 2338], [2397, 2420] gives -0.08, 59.4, 81.1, 70.5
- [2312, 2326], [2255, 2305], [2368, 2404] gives 0.11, 69.6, 80.1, 73.5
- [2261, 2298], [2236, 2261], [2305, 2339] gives -0.06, 71.5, 59.6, 66.5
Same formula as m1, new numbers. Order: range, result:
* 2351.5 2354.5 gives 68.5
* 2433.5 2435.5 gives 74.7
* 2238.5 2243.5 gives 70.5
